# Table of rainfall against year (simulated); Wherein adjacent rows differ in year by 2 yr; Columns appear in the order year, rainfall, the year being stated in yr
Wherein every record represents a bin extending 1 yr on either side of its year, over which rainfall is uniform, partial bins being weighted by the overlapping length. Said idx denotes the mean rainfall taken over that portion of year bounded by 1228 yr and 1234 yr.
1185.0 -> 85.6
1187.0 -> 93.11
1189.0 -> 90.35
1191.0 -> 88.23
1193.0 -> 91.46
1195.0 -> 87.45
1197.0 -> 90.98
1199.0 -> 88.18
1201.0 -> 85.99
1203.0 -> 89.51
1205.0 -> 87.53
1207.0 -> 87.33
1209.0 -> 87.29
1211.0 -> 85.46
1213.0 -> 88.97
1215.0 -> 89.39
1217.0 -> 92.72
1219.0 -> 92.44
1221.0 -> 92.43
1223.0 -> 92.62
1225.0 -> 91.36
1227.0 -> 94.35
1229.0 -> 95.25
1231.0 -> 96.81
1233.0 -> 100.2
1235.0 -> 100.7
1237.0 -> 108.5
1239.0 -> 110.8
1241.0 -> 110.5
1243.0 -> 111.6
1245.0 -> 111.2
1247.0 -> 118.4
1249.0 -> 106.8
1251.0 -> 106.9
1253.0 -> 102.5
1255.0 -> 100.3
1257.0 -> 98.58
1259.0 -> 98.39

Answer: 97.4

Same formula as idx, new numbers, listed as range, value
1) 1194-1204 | 88.4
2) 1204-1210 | 87.4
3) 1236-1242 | 110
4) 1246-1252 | 111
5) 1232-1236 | 100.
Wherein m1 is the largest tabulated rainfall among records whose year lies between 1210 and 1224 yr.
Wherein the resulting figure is 92.72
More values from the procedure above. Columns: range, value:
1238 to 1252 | 118.4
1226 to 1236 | 100.7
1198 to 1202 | 88.18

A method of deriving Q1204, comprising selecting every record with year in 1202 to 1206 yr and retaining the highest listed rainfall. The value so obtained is 89.51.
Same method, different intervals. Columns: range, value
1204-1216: 89.39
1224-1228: 94.35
